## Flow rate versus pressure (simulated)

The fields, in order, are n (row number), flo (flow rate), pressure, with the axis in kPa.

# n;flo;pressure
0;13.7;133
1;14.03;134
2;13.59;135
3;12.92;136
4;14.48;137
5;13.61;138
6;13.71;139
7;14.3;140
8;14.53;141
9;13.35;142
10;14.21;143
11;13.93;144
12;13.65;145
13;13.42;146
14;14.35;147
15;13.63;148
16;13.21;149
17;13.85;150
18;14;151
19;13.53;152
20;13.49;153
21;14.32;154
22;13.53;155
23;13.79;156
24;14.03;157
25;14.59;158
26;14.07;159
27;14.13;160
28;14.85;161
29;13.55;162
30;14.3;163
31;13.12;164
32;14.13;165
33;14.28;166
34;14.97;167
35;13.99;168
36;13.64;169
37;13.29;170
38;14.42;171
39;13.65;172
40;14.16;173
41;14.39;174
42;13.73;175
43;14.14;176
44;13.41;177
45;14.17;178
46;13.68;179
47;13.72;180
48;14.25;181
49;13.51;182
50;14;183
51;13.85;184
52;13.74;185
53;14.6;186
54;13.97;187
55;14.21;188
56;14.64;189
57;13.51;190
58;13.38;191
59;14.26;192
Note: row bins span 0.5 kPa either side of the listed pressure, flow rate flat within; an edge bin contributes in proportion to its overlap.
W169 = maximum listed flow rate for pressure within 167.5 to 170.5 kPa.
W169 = 13.99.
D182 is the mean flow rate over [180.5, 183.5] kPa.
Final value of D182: 13.9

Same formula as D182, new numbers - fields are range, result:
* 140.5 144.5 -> 14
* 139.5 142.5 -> 14.1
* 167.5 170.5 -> 13.6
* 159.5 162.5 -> 14.2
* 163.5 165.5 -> 13.6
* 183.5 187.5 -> 14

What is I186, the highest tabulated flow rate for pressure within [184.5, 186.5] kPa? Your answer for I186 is 14.6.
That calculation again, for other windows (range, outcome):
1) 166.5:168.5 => 14.97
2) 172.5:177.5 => 14.39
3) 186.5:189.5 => 14.64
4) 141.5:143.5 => 14.21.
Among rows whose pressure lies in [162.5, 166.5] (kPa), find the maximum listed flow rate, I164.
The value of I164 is 14.3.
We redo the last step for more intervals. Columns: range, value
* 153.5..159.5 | 14.59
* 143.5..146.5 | 13.93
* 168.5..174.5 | 14.42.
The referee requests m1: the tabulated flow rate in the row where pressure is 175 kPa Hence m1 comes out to 13.73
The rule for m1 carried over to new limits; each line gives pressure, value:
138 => 13.61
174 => 14.39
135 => 13.59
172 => 13.65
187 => 13.97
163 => 14.3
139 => 13.71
